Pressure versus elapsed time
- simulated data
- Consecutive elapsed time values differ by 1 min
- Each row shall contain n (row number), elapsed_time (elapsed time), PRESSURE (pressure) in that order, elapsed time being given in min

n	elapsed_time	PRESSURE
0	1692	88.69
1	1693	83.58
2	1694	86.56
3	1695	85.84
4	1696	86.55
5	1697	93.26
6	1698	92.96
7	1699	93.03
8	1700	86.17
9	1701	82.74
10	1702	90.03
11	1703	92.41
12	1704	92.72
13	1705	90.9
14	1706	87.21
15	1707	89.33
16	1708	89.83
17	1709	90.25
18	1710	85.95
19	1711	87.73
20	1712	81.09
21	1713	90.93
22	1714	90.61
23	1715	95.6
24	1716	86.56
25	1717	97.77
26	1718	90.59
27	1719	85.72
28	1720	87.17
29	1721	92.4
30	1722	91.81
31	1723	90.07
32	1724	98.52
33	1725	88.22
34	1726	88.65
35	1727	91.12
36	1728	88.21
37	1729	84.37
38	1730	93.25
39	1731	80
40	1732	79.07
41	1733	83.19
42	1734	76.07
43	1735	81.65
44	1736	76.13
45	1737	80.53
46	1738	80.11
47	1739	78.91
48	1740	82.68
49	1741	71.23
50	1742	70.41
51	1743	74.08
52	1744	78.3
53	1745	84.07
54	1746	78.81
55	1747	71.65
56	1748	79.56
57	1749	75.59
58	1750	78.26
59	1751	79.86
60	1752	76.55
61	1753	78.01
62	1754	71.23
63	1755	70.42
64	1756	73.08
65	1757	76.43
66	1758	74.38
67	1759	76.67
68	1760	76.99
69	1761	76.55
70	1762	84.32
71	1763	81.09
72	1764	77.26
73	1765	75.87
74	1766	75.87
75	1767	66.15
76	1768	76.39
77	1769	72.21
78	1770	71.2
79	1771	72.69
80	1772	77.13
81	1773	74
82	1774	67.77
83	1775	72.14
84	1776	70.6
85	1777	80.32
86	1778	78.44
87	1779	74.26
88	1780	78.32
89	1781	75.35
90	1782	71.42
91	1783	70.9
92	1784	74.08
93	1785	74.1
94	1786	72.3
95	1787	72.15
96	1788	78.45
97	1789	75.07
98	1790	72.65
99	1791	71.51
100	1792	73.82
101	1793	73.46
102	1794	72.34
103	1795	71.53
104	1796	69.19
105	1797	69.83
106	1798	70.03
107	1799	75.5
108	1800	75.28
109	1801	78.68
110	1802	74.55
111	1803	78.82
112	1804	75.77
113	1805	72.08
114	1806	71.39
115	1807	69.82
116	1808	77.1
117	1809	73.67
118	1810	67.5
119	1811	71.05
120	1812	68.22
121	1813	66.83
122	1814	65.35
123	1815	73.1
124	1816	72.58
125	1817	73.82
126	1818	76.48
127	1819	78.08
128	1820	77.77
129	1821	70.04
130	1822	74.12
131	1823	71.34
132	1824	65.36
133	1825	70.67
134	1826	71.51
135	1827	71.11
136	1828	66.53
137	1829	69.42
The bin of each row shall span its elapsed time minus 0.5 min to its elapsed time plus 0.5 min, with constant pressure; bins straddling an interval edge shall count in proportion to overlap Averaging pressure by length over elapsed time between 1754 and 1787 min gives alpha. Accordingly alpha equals 74.6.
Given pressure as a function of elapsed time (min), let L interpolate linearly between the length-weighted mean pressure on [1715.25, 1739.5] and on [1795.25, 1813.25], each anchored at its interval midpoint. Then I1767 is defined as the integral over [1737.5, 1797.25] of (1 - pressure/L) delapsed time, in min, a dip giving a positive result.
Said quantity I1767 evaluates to 3.1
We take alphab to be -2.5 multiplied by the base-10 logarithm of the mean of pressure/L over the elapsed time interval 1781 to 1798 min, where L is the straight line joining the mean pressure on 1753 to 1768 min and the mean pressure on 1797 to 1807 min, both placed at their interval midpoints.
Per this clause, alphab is 0.03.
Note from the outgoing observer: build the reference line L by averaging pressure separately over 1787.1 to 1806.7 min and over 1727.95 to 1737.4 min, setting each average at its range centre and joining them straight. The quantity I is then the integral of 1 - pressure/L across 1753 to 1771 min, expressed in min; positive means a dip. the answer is 0.7 min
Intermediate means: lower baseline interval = 82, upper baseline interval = 73.6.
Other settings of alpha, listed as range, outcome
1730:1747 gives 78.7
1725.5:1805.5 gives 76.3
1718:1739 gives 85.8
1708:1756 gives 83.2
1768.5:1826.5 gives 73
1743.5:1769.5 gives 76.4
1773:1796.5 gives 73.5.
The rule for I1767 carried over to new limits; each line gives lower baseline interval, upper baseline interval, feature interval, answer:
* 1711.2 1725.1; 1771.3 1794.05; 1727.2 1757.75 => 2.1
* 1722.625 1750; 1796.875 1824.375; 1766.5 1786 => 0.8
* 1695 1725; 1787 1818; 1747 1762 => 1.0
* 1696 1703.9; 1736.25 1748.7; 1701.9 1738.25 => -1.6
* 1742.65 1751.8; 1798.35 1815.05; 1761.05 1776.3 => 0.3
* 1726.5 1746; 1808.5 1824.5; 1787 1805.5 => 0.0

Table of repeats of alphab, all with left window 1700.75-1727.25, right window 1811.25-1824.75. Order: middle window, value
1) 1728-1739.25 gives 0.06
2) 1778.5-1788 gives 0.06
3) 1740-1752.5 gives 0.10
